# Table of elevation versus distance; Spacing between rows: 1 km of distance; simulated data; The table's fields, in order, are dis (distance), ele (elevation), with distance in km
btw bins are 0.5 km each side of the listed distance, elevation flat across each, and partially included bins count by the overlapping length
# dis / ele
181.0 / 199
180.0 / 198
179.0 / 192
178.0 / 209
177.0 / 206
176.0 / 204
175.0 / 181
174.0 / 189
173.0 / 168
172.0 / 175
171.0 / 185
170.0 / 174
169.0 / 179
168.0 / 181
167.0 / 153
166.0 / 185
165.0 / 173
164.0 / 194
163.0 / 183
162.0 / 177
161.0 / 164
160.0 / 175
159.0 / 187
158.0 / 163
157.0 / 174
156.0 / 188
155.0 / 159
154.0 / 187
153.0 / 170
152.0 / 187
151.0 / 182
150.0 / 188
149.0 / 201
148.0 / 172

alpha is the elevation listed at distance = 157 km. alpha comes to 174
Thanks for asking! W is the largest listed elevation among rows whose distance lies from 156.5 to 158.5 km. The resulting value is 174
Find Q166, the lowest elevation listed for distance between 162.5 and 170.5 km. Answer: 153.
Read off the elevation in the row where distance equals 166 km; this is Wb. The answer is 185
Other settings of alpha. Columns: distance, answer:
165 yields 173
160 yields 175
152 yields 187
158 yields 163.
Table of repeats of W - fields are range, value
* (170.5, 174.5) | 189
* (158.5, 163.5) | 187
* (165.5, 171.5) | 185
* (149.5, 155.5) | 188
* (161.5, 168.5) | 194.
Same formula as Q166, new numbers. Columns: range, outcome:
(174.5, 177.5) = 181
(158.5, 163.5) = 164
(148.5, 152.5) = 182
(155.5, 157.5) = 174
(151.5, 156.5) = 159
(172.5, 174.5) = 168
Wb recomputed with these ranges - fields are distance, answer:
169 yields 179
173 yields 168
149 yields 201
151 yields 182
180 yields 198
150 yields 188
